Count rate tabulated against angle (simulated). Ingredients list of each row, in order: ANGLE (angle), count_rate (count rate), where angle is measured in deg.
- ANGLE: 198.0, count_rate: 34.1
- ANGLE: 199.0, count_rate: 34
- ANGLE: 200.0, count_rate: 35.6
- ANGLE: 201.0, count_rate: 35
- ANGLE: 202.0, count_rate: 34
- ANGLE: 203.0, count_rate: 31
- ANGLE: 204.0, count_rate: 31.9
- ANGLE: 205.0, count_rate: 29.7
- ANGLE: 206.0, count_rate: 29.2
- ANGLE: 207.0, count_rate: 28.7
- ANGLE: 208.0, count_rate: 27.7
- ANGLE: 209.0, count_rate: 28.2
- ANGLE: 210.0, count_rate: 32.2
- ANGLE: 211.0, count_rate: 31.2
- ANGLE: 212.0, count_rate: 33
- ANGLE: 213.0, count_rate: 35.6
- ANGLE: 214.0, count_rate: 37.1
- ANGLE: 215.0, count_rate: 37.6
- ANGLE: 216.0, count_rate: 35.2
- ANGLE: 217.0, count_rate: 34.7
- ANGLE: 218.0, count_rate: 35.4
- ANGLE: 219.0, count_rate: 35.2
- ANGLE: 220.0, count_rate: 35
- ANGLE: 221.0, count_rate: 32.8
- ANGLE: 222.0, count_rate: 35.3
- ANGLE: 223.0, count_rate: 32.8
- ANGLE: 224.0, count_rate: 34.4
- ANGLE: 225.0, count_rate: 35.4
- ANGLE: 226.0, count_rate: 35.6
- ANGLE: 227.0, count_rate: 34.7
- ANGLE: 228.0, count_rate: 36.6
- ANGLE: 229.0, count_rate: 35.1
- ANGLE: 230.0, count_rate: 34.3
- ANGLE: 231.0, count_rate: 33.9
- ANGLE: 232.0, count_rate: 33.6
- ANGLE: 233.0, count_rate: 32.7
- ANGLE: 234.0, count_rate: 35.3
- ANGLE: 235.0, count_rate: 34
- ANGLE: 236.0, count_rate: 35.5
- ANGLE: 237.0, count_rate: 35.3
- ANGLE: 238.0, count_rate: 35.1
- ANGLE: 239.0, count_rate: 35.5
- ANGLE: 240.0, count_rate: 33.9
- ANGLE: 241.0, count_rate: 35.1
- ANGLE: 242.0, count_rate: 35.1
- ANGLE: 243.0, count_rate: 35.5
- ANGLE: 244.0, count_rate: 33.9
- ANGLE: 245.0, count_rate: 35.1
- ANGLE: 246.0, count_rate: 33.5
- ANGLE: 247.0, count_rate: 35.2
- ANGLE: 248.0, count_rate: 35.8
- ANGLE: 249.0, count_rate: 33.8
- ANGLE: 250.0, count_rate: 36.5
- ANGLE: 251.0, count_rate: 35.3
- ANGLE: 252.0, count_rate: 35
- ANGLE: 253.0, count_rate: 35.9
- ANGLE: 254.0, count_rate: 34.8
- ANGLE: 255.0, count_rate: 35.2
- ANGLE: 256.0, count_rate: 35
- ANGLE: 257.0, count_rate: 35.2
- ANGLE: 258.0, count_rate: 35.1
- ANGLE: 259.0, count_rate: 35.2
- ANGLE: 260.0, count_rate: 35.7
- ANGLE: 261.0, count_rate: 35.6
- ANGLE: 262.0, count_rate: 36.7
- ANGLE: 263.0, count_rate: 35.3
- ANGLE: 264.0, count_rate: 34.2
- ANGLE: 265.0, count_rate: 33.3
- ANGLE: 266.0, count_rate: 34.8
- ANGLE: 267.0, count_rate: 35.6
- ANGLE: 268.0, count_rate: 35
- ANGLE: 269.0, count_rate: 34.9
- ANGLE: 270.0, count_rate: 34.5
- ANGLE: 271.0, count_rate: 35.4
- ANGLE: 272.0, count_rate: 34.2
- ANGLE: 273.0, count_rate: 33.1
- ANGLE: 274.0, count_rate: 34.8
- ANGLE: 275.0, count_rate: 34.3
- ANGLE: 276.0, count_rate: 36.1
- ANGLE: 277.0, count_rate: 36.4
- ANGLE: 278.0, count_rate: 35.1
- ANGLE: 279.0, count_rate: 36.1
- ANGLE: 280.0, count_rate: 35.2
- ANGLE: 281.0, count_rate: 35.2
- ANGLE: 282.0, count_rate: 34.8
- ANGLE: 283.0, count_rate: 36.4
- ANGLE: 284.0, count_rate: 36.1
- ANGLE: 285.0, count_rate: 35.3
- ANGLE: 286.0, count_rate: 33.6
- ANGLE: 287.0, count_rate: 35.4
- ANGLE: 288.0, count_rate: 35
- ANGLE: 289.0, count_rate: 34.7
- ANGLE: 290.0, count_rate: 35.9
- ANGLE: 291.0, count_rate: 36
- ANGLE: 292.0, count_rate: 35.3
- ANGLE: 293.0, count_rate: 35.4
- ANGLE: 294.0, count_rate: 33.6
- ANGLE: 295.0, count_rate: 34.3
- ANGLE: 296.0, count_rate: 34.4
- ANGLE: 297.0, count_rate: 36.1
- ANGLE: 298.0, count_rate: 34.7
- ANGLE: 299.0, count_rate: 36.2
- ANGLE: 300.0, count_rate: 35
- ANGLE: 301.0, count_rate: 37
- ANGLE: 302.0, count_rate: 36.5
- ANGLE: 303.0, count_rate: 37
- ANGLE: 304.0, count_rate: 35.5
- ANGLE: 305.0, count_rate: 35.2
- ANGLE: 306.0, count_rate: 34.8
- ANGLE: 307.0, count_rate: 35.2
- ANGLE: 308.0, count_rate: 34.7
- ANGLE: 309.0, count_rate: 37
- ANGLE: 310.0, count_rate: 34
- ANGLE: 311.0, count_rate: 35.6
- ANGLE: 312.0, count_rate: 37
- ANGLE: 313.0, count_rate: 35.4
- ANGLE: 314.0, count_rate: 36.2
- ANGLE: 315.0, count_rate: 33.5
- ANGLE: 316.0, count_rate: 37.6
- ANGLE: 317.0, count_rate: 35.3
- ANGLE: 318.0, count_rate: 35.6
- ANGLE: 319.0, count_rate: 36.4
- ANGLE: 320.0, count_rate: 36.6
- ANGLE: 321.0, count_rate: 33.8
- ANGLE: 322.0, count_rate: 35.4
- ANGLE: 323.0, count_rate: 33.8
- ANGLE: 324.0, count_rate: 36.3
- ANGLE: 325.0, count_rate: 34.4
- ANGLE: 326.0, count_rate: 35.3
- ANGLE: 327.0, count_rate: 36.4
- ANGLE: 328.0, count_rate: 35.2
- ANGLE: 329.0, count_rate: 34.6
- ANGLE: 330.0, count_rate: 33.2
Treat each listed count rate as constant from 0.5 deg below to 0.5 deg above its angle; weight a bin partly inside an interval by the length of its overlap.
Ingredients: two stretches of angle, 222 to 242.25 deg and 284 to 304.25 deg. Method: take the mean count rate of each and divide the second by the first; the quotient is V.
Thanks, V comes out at 1.0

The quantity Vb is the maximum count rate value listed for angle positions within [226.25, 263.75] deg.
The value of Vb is 36.7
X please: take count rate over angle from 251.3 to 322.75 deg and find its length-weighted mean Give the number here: 35.3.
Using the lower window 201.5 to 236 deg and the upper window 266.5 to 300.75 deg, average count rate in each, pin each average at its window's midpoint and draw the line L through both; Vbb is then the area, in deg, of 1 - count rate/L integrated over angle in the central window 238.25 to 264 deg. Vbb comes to -0.60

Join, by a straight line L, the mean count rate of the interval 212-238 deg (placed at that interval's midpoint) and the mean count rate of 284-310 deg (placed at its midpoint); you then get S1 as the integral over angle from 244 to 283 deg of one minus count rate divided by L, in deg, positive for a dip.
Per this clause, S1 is 0.1 deg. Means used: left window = 34.9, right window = 35.3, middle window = 35.1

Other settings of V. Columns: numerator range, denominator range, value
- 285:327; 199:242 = 1.05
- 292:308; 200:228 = 1.06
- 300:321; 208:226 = 1.05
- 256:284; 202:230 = 1.05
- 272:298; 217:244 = 1.01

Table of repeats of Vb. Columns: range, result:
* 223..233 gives 36.6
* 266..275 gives 35.6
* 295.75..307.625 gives 37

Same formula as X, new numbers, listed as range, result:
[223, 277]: 34.9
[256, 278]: 35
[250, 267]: 35.2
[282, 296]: 35.1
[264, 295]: 35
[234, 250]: 34.9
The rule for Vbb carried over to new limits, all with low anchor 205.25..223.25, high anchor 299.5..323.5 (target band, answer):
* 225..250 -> -0.8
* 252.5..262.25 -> -0.3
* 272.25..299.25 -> -0.2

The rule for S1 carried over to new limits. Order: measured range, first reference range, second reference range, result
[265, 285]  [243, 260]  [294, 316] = 0.08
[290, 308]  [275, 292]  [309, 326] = 0.01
